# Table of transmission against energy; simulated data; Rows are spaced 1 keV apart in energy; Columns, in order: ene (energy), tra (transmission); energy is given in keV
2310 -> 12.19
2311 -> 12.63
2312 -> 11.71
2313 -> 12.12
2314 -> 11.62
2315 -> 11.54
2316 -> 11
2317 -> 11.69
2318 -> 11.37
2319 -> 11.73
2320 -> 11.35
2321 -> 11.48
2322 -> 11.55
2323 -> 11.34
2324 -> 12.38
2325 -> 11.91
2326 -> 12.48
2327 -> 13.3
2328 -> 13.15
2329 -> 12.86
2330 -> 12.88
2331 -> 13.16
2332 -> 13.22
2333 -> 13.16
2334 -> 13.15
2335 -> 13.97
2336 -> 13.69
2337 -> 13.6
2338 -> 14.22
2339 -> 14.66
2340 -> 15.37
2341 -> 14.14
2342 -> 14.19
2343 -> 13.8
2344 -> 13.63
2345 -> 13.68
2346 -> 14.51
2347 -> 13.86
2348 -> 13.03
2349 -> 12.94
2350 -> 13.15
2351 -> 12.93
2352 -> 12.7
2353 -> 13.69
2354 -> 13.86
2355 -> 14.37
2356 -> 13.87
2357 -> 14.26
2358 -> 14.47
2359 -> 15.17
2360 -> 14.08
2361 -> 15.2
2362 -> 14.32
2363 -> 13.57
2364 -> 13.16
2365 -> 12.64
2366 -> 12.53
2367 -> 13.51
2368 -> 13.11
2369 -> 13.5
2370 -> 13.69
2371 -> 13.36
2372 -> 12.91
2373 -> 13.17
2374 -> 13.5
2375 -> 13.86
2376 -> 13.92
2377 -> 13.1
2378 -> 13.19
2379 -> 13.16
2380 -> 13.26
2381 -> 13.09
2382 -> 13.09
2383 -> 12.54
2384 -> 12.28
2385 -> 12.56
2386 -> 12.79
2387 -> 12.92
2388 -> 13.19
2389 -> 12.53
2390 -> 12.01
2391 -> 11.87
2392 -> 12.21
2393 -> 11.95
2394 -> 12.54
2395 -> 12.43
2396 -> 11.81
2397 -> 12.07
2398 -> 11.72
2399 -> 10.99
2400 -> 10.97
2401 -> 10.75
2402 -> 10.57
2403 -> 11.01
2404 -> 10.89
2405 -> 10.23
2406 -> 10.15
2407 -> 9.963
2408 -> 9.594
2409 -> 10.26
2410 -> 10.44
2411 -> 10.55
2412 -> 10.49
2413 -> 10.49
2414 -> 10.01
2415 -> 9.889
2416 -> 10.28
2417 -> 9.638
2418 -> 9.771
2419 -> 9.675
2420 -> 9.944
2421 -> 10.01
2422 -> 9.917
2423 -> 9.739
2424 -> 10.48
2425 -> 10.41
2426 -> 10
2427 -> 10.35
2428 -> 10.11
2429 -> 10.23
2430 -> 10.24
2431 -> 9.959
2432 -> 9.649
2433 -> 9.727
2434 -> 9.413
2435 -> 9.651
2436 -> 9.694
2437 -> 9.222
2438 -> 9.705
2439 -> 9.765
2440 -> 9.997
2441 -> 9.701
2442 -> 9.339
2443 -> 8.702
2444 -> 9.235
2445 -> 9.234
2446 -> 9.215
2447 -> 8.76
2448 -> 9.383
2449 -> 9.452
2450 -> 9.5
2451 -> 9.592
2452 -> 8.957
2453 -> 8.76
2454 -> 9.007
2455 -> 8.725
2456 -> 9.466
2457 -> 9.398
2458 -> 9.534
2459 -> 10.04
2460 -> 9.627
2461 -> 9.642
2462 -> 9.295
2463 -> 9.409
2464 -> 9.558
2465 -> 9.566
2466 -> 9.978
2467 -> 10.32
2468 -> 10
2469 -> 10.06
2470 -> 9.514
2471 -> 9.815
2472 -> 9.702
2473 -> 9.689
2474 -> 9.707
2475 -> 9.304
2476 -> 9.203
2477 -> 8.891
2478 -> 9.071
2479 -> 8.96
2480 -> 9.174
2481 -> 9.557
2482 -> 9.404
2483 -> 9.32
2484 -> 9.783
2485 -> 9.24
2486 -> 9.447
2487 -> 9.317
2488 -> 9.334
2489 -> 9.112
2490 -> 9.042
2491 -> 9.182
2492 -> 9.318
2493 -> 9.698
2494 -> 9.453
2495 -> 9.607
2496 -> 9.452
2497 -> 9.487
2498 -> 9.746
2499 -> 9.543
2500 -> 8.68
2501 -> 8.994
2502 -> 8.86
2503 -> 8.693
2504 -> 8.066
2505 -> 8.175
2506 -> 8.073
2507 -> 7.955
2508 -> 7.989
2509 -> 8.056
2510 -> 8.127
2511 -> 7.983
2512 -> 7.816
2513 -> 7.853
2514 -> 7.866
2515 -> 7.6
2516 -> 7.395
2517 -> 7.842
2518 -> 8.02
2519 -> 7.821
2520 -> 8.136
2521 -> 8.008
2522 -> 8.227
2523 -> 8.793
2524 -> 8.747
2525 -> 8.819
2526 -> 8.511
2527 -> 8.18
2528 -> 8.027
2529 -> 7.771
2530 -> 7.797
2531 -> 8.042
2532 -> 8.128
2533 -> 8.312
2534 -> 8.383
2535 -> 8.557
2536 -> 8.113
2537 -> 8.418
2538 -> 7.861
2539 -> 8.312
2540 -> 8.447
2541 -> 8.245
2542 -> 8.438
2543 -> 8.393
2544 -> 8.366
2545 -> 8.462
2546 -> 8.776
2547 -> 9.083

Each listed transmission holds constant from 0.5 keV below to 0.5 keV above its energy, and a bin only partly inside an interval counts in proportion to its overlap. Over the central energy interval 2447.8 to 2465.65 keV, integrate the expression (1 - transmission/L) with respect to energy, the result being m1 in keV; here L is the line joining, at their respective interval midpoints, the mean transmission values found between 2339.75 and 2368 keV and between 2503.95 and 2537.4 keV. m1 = 1.5 keV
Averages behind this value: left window 13.8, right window 8.11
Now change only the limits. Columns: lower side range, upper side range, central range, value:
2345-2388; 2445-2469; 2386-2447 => 4.28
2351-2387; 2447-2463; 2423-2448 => 1.42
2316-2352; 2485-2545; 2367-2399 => -2.67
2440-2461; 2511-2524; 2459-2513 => -3.60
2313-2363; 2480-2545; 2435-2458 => 2.23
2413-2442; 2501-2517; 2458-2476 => -1.39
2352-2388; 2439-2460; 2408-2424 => 1.43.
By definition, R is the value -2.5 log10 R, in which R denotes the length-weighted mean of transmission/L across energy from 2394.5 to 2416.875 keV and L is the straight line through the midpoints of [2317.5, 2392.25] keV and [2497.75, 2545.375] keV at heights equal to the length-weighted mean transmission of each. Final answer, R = 0.10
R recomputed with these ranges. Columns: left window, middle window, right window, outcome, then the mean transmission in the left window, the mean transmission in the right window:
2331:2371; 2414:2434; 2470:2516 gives 0.132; 13.7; 8.95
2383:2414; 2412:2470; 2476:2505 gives 0.076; 11.4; 9.21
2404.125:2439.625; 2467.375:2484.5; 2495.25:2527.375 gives -0.055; 10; 8.37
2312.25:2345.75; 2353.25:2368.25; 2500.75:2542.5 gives -0.152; 12.8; 8.17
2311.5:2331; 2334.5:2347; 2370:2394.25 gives -0.150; 12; 12.9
